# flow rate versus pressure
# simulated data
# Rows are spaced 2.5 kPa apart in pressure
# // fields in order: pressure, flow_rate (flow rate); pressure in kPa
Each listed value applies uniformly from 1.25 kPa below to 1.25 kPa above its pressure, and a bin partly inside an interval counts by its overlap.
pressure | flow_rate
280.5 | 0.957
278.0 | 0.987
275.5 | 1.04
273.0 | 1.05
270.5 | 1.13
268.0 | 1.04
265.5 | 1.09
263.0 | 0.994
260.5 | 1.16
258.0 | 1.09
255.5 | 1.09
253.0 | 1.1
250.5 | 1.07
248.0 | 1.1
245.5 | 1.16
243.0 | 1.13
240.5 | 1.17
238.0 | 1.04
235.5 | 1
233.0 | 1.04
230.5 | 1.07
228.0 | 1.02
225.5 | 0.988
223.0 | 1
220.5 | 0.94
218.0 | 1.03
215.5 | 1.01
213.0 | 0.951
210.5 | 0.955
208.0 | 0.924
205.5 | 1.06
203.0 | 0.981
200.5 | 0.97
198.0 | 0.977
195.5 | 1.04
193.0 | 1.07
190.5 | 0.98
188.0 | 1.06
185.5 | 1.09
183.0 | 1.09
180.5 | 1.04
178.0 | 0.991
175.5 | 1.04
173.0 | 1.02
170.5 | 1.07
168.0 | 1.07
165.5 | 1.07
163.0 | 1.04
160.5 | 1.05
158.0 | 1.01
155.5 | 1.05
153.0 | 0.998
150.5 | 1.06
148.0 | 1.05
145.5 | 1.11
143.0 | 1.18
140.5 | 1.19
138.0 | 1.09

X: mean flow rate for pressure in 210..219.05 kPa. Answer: 0.988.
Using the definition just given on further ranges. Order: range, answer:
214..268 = 1.06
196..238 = 0.997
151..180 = 1.04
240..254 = 1.12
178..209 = 1.02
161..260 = 1.04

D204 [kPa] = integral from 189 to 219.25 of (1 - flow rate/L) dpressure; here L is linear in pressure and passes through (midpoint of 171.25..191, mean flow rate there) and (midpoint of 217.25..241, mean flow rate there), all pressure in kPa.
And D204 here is 1.11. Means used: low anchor 1.04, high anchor 1.03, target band 0.996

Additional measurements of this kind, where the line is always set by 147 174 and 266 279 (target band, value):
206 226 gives 1.36 kPa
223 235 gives 0.29 kPa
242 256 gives -0.77 kPa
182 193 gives -0.10 kPa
